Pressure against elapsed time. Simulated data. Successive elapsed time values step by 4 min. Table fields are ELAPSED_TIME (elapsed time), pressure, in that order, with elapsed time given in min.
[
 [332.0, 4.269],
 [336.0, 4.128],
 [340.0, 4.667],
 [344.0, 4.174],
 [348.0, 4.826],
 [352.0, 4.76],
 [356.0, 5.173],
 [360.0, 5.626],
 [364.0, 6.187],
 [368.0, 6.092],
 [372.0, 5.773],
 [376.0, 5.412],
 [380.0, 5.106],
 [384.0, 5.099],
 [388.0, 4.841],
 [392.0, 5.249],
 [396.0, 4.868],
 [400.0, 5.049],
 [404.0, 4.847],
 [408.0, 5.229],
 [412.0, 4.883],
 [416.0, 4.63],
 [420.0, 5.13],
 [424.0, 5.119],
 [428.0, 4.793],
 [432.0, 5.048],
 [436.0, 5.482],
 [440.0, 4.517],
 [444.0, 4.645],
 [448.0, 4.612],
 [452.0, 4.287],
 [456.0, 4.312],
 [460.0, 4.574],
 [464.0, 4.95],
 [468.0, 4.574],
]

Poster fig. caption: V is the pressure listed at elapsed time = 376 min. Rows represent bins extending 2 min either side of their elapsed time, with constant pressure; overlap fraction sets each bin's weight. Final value 5.412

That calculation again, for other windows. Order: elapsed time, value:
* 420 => 5.13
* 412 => 4.883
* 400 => 5.049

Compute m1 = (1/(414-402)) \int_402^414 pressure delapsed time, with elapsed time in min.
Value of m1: 4.99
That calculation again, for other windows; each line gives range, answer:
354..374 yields 5.77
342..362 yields 4.91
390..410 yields 5.05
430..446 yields 4.92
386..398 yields 4.99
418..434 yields 5.02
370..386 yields 5.35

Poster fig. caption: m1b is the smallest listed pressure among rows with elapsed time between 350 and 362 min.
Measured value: 4.76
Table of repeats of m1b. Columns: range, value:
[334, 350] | 4.128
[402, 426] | 4.63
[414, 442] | 4.517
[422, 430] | 4.793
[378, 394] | 4.841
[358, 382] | 5.106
